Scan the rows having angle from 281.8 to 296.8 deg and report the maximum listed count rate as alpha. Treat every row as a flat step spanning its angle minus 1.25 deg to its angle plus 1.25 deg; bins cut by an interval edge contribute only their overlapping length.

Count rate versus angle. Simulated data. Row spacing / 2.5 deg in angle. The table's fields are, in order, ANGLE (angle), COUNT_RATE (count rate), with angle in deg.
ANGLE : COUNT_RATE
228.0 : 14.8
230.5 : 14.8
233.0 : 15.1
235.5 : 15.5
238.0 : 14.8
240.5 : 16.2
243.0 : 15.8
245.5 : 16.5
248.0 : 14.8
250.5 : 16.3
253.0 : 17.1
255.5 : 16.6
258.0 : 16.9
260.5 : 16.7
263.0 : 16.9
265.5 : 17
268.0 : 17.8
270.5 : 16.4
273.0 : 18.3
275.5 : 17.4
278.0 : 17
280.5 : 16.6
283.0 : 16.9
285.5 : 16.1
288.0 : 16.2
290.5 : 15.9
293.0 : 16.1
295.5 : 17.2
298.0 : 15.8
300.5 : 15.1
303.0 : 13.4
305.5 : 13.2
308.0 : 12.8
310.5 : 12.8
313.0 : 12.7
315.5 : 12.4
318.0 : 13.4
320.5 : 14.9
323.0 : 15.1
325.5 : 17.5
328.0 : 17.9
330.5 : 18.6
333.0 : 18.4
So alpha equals 17.2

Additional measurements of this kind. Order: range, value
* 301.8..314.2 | 13.4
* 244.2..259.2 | 17.1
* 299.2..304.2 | 15.1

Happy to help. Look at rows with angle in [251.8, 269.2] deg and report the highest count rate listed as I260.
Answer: 17.8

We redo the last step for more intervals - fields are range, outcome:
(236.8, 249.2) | 16.5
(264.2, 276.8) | 18.3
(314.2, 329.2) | 17.9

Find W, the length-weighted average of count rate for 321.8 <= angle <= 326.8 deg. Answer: 16.3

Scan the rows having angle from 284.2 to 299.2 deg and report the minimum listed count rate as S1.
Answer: 15.8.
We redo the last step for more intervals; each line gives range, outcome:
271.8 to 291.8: 15.9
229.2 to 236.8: 14.8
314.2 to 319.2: 12.4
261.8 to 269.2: 16.9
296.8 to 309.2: 12.8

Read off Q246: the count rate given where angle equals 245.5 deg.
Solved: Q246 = 16.5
